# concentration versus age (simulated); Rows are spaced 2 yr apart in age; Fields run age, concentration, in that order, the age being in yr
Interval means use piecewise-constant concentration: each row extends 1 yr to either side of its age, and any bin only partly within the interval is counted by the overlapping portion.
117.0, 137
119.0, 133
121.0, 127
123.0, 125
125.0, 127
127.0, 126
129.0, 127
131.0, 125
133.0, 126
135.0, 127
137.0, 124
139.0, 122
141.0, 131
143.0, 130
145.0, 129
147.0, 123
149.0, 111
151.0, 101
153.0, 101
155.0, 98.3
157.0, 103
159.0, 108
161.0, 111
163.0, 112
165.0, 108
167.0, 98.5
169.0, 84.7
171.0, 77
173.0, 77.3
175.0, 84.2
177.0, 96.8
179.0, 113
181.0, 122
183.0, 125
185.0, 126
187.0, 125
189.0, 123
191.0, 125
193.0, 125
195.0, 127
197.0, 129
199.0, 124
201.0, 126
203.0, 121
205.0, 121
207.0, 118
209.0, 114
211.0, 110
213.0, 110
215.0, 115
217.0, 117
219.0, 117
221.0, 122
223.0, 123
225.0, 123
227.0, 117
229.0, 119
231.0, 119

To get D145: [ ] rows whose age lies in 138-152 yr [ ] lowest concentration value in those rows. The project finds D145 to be 101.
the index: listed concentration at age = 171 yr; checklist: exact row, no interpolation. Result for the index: 77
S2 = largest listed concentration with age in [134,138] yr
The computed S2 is 127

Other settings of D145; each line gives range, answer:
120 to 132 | 125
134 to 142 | 122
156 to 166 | 103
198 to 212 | 110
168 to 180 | 77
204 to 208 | 118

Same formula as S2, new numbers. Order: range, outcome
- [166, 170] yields 98.5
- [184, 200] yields 129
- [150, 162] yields 111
